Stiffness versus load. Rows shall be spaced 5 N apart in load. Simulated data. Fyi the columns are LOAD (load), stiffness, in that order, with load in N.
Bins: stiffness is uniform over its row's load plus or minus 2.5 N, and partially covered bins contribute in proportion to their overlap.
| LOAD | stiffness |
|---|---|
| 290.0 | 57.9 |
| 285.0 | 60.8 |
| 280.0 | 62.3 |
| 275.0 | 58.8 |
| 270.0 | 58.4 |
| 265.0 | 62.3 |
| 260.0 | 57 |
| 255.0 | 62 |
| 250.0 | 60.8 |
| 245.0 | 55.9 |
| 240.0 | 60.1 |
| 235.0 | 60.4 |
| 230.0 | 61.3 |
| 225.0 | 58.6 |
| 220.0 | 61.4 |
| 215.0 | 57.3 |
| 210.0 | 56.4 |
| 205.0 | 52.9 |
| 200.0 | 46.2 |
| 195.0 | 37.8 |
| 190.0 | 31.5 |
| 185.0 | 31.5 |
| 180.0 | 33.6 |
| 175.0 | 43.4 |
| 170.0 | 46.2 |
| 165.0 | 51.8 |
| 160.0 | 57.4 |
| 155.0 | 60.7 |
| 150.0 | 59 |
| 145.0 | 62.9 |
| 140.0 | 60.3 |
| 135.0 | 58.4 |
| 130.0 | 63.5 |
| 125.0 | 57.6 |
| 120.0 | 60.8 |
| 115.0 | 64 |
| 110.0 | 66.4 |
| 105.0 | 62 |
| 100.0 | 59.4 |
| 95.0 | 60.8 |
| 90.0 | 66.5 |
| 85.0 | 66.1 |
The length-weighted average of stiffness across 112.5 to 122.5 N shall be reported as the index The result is 62.4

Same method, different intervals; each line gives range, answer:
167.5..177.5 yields 44.8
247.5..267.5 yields 60.5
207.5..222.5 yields 58.4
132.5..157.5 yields 60.3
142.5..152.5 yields 61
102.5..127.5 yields 62.2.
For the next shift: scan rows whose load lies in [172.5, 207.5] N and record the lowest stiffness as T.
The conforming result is 31.5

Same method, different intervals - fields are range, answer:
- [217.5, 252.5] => 55.9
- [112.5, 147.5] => 57.6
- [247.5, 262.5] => 57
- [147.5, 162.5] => 57.4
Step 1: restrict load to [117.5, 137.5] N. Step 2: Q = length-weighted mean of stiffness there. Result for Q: 60.1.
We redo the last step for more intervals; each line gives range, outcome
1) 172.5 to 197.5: 35.6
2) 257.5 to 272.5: 59.2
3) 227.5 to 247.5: 59.4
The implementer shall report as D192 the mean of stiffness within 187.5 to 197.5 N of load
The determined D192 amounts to 34.6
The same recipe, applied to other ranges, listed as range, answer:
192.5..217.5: 50.1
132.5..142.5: 59.4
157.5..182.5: 46.5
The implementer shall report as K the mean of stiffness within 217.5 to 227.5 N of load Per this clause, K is 60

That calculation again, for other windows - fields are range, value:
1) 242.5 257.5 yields 59.6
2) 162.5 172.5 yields 49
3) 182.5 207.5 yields 40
